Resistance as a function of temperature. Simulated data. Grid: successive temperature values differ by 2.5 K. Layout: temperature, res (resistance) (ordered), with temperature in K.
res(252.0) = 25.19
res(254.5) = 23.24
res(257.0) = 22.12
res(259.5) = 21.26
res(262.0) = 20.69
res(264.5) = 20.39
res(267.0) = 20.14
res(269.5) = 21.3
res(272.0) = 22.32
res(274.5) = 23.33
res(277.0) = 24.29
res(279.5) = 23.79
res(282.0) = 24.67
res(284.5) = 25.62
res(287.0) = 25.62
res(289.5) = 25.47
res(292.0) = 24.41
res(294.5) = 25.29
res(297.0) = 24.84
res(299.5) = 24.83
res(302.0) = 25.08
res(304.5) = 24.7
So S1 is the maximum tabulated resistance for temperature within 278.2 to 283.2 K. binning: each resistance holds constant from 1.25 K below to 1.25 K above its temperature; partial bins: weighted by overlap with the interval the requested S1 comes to 24.67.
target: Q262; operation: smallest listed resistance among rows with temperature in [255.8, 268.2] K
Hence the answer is 20.14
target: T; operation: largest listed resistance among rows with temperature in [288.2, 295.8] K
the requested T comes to 25.47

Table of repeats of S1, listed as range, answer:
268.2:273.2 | 22.32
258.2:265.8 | 21.26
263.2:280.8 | 24.29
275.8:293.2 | 25.62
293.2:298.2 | 25.29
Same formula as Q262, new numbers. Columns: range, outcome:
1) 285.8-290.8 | 25.47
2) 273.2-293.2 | 23.33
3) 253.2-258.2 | 22.12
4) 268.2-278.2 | 21.3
